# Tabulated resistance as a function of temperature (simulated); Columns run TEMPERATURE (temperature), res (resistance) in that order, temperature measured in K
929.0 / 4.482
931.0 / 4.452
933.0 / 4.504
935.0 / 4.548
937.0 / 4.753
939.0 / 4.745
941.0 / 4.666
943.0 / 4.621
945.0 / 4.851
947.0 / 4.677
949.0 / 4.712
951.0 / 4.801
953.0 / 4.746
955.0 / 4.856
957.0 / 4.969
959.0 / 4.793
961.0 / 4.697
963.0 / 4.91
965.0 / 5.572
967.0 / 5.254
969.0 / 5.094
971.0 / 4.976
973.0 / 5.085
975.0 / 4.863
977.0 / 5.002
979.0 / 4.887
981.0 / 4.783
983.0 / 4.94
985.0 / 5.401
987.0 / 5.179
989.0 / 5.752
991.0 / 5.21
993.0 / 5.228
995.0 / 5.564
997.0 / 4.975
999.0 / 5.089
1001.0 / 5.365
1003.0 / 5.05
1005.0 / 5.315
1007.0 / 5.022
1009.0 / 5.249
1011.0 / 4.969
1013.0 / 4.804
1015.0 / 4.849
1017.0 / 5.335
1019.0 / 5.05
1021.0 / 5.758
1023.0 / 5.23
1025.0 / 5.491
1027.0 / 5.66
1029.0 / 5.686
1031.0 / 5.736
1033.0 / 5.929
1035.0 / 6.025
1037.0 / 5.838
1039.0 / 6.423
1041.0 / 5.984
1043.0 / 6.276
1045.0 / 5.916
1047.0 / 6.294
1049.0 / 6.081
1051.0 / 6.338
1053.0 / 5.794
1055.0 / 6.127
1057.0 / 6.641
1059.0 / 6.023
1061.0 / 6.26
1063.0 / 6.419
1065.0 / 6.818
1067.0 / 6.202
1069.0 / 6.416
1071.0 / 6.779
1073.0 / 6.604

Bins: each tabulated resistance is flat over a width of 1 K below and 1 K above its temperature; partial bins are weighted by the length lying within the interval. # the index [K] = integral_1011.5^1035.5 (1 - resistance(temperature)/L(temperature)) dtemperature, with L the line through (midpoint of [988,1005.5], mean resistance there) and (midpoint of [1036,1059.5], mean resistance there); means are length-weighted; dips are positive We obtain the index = 1.26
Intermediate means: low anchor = 5.28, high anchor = 6.15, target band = 5.44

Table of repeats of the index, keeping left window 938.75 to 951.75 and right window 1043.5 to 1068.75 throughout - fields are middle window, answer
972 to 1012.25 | 1.7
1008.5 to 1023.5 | 1.4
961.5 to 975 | -0.2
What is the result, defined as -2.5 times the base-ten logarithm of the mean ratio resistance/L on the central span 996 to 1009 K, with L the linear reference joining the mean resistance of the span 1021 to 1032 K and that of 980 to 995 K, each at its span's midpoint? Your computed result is 0.05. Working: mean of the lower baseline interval 5.24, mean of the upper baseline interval 5.58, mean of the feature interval 5.14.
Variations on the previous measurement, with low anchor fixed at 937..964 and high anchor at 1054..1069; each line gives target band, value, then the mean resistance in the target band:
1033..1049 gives -0.005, 6.1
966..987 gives 0.023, 5.04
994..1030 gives 0.080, 5.25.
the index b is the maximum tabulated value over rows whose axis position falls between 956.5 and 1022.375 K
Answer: 5.758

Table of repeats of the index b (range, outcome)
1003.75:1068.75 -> 6.818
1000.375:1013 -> 5.365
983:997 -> 5.752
